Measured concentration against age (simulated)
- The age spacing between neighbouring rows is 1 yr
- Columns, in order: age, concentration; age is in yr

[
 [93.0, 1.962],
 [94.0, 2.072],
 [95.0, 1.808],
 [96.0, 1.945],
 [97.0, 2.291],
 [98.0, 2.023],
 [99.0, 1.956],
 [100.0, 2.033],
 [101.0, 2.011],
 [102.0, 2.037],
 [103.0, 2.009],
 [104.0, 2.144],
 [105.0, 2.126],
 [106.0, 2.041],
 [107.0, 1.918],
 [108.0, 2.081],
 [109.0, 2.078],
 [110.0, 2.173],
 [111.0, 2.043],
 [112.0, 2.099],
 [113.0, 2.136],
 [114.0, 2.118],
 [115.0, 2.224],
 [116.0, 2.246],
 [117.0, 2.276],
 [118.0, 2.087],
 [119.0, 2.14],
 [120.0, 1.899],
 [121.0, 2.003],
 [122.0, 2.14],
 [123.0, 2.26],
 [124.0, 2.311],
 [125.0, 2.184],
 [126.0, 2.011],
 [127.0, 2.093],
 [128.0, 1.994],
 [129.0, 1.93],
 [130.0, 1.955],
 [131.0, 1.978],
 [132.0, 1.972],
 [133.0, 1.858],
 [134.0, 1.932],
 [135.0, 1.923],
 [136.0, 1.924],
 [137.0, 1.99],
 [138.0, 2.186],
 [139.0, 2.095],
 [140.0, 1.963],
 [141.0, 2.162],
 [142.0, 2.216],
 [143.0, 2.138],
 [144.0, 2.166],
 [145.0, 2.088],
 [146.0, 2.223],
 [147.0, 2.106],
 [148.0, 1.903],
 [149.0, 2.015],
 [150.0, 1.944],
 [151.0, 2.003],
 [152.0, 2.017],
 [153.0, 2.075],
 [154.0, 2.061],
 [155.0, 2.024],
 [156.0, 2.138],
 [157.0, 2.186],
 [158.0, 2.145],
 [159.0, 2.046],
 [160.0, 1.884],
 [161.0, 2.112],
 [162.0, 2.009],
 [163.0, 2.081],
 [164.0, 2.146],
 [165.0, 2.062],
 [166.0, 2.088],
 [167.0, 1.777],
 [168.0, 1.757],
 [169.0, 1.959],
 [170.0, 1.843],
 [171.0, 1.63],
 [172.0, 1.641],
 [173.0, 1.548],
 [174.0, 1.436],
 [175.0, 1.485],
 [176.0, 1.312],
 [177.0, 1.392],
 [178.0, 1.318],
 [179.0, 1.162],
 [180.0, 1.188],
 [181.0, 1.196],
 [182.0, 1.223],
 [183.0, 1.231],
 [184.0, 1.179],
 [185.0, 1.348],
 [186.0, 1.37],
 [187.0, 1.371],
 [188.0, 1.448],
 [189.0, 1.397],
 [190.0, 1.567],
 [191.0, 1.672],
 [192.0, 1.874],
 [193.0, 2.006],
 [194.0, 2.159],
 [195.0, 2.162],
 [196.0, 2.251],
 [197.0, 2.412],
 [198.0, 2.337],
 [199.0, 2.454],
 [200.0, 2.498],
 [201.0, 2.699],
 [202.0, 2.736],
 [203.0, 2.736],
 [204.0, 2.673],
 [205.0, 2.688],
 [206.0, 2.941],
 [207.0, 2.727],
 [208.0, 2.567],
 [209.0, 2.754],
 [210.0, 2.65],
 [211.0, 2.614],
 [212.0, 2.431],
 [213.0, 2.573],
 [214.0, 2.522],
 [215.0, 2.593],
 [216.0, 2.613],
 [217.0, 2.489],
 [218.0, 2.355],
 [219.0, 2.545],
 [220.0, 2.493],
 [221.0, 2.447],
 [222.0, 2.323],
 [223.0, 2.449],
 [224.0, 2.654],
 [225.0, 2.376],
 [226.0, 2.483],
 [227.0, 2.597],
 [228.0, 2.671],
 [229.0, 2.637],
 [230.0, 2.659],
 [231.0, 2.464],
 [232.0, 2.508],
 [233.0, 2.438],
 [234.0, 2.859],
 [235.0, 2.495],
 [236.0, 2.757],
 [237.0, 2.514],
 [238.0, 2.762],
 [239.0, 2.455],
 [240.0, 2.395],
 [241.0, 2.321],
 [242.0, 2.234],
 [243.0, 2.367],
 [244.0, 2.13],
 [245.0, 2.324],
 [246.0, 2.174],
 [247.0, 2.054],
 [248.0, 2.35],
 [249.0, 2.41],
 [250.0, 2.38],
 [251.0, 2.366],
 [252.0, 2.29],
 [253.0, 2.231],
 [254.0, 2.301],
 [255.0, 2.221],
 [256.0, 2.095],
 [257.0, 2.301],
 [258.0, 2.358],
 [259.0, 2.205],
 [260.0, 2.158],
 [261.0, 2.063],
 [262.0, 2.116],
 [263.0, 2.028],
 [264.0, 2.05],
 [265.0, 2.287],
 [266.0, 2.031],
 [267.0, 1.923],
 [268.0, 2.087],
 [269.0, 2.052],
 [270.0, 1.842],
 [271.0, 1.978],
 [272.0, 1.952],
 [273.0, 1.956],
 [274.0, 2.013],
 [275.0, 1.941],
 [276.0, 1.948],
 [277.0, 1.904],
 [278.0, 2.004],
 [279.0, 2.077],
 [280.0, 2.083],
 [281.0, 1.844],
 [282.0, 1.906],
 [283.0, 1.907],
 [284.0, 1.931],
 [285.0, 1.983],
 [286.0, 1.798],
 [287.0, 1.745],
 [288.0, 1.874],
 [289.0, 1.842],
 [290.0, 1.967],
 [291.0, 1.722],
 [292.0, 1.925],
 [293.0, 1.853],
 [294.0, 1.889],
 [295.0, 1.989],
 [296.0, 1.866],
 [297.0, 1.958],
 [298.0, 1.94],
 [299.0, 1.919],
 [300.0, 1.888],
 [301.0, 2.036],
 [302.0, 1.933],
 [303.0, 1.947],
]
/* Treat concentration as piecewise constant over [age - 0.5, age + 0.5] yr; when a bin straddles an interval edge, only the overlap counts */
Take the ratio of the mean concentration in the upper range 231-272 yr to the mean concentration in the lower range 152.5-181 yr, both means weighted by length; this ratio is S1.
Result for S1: 1.3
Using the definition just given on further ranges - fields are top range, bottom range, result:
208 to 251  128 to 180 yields 1.30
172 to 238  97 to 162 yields 1.05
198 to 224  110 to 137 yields 1.25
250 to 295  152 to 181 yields 1.13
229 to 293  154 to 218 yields 1.08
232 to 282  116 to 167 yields 1.07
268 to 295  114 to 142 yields 0.93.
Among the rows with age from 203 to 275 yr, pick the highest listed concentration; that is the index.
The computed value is 2.941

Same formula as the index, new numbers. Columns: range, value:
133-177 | 2.223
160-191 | 2.146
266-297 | 2.087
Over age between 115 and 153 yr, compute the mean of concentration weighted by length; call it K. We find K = 2.07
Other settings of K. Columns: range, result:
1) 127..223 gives 2.04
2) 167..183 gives 1.47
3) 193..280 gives 2.36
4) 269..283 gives 1.96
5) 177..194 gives 1.43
